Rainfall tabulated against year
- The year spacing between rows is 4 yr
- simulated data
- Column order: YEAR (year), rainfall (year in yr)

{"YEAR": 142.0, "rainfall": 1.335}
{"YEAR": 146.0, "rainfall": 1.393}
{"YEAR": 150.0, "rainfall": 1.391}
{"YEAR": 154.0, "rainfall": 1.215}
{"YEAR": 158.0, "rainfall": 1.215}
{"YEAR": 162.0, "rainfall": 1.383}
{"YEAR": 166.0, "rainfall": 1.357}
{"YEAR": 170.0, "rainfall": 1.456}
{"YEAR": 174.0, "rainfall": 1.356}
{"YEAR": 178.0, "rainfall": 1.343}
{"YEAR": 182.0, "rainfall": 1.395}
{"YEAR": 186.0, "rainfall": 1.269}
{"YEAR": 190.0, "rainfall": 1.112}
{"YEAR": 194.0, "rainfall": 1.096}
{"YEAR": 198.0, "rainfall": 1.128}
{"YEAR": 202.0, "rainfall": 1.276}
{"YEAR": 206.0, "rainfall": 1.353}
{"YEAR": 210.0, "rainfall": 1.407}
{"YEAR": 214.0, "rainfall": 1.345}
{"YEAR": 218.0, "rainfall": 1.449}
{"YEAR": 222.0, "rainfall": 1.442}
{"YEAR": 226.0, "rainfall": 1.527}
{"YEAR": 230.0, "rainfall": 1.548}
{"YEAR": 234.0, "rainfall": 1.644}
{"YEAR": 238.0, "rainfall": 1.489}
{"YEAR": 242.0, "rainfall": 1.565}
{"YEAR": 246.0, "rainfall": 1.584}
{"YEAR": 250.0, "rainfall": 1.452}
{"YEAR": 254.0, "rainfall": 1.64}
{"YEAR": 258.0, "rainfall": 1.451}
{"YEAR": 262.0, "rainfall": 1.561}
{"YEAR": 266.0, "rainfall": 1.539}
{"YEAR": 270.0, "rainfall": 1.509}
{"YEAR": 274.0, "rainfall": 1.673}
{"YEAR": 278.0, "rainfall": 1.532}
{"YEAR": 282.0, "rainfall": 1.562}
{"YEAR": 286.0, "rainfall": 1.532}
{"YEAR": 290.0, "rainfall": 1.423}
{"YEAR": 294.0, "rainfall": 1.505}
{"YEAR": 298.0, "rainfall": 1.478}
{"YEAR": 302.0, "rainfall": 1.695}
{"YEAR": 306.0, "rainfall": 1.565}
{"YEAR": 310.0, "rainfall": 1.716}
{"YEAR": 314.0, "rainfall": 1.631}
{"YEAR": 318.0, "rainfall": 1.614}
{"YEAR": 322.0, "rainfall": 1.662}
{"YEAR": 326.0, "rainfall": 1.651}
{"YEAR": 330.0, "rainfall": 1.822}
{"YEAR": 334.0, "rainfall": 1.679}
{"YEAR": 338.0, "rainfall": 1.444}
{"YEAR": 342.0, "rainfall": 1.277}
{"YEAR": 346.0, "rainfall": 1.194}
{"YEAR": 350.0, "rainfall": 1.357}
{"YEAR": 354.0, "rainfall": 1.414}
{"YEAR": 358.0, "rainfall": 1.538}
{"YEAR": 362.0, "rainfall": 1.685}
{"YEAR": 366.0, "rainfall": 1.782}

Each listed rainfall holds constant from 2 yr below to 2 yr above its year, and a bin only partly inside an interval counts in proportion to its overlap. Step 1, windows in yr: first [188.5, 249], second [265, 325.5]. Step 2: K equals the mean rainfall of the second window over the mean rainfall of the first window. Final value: 1.13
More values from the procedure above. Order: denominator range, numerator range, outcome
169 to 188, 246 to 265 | 1.13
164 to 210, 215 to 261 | 1.18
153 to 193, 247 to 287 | 1.18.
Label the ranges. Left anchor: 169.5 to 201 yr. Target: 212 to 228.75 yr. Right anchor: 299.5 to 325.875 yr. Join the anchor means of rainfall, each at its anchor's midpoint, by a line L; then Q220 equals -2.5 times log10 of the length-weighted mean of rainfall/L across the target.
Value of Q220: -0.06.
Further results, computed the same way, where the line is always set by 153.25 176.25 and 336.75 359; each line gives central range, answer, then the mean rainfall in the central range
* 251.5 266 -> -0.15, 1.55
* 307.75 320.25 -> -0.21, 1.65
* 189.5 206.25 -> 0.14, 1.18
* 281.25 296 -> -0.11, 1.5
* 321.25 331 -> -0.25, 1.71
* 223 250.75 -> -0.15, 1.54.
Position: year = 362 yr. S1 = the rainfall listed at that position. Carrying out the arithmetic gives 1.685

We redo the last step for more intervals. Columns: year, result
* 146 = 1.393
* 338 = 1.444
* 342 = 1.277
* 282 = 1.562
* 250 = 1.452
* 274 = 1.673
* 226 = 1.527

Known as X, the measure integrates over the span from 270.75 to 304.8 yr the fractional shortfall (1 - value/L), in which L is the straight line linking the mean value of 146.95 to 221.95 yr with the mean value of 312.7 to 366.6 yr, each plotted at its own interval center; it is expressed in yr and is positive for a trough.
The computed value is -1.9 yr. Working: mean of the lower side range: 1.31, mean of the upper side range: 1.55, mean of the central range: 1.55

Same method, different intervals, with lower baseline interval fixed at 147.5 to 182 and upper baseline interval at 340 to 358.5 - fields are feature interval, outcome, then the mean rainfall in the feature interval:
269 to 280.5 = -2.01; 1.58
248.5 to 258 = -1.33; 1.53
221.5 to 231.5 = -1.27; 1.51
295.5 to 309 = -2.46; 1.59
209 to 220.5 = -0.50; 1.4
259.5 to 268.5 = -1.34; 1.54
